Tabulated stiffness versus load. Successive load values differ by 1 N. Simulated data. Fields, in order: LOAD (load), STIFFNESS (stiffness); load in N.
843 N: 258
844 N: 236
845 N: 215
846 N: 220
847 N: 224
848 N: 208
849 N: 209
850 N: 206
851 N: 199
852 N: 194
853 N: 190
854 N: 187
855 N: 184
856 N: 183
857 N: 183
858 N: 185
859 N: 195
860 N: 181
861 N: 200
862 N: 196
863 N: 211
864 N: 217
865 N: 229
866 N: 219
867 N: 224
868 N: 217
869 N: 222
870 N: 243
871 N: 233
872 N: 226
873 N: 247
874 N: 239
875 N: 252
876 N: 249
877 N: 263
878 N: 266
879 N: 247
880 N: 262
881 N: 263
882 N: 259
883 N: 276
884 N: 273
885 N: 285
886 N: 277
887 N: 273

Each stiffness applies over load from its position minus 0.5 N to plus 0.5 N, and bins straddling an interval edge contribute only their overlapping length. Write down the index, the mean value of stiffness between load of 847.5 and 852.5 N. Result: 203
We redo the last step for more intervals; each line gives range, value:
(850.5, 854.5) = 192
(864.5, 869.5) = 222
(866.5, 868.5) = 220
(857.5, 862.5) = 191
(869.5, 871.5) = 238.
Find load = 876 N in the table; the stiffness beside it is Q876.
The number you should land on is 249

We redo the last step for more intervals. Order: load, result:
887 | 273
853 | 190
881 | 263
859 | 195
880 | 262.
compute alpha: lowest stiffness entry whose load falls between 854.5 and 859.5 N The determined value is 183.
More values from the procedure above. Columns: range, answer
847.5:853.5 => 190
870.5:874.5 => 226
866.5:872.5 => 217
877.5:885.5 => 247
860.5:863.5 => 196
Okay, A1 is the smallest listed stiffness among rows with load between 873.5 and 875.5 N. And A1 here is 239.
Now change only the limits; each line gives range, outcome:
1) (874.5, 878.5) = 249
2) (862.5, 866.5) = 211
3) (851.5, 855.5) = 184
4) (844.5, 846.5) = 215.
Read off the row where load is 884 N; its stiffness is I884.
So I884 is 273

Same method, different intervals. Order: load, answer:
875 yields 252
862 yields 196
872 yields 226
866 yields 219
